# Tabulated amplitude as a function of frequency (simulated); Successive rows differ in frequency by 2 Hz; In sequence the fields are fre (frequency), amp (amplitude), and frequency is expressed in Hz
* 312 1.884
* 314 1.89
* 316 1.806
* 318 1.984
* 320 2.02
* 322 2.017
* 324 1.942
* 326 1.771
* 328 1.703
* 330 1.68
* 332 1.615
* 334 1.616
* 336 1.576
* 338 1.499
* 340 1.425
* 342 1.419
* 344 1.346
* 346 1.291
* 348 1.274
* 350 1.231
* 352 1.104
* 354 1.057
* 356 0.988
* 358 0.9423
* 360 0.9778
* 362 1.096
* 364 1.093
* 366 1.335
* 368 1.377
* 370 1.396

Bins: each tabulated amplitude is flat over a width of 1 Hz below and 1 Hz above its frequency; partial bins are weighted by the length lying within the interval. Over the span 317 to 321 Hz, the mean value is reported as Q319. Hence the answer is 2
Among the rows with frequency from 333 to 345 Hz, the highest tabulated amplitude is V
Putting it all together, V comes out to 1.616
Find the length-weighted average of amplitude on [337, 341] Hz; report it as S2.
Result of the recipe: 1.46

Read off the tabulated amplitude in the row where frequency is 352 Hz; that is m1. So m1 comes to 1.104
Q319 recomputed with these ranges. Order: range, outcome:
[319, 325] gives 1.99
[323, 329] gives 1.81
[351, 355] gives 1.08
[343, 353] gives 1.25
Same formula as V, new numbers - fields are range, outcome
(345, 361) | 1.291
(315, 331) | 2.02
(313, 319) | 1.984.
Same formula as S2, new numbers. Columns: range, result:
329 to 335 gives 1.64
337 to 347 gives 1.4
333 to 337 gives 1.6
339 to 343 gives 1.42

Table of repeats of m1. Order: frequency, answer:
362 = 1.096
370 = 1.396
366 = 1.335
